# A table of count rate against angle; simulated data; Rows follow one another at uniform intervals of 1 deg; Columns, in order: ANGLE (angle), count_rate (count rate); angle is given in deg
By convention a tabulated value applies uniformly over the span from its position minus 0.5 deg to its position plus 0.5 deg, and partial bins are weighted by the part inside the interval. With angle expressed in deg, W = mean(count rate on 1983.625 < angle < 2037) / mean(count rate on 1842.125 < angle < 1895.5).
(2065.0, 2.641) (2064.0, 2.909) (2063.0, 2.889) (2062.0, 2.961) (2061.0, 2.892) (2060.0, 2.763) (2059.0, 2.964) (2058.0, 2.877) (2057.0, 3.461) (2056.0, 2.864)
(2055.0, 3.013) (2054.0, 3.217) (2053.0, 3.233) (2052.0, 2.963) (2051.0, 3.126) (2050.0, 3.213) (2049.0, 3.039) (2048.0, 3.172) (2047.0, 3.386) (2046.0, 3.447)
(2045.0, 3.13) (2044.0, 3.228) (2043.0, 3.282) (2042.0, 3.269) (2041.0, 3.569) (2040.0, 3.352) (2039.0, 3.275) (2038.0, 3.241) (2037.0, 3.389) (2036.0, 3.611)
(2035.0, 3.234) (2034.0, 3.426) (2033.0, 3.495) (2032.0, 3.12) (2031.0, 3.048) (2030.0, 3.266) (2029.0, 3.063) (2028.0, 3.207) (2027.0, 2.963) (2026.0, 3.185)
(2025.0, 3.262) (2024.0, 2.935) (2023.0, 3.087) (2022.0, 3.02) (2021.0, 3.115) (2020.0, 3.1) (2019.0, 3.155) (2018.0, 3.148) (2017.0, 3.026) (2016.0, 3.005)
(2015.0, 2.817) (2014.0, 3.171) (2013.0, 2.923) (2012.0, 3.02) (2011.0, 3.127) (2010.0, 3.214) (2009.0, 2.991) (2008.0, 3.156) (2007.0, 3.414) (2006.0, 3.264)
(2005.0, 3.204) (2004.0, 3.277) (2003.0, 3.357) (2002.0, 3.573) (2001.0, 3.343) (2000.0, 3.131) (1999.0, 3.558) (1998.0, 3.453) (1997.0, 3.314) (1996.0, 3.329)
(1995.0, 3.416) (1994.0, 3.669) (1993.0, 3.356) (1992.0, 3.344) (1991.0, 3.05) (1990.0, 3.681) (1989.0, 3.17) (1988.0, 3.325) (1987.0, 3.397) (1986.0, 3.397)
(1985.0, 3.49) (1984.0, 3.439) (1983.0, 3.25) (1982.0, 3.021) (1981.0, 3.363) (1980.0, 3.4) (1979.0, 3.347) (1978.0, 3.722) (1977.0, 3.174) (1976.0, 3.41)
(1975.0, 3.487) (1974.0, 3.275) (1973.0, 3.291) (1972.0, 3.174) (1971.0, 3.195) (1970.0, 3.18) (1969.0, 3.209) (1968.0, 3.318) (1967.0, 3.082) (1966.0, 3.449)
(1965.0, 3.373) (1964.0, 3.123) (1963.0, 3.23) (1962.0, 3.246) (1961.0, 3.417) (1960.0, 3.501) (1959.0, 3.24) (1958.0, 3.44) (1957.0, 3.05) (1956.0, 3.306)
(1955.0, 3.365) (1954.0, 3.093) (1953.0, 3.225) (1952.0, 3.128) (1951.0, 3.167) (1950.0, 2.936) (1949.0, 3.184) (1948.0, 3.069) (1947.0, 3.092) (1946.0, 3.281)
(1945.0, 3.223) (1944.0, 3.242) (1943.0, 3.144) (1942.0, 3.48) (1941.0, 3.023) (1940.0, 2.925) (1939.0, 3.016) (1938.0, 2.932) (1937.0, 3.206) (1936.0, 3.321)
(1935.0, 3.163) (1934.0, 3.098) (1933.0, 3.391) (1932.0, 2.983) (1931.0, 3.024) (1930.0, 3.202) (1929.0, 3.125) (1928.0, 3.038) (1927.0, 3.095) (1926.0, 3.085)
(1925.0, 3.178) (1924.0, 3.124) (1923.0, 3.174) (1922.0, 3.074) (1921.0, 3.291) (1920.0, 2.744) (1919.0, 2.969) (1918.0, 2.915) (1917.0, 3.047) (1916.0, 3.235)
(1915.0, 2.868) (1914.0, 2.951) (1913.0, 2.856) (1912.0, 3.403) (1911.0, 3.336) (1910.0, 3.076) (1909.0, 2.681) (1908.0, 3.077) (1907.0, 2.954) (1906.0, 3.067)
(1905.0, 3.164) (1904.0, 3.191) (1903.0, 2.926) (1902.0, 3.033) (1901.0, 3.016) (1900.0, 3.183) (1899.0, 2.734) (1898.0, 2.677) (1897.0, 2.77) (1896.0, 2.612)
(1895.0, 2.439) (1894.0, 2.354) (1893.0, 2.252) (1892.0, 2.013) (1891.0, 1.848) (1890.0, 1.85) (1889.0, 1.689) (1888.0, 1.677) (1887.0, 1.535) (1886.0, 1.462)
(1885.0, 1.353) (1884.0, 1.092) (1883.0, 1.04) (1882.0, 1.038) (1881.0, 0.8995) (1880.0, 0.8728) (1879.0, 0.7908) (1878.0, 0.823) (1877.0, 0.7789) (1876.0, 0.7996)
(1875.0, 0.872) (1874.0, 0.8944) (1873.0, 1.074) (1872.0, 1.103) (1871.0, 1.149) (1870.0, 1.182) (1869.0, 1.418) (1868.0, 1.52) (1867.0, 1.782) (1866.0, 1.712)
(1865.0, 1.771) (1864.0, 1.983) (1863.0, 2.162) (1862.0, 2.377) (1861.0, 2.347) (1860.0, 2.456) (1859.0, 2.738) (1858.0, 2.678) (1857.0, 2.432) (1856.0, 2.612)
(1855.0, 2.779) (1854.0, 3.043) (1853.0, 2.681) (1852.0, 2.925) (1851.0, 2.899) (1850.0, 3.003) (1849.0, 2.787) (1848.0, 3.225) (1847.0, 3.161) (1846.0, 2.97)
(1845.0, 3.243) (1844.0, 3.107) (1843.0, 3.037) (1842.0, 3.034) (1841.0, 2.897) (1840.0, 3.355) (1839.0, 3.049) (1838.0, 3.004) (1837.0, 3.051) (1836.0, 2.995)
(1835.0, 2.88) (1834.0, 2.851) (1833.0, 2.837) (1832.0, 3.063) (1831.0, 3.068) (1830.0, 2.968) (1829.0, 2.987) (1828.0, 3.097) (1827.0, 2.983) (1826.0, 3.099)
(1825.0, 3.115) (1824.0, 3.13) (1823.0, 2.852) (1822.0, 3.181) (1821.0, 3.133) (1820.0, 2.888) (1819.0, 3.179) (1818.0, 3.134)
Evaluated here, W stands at 1.7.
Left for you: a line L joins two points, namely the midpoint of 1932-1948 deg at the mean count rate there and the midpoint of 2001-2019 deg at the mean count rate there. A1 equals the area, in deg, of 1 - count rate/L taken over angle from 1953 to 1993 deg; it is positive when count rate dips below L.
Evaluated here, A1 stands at -1.85 deg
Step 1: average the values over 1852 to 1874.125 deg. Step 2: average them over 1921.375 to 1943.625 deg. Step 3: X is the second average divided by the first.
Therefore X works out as 1.5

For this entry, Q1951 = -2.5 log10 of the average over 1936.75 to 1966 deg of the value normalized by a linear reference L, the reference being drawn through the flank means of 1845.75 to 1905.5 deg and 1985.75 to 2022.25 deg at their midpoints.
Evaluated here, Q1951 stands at -0.16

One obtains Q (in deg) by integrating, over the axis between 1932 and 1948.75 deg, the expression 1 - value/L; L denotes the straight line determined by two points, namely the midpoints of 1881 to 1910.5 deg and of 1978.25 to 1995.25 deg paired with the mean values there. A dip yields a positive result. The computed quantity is -1.96 deg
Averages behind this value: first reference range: 2.31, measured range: 3.16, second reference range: 3.36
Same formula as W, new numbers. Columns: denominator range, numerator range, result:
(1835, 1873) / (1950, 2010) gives 1.31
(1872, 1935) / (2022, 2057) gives 1.33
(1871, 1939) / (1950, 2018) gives 1.34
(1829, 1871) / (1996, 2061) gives 1.21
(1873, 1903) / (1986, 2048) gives 1.86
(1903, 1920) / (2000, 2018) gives 1.04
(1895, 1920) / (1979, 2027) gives 1.09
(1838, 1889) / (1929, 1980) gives 1.58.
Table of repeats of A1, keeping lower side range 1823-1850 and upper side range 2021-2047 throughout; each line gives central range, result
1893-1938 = 1.57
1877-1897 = 9.83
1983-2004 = -1.20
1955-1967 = -0.50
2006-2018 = 0.49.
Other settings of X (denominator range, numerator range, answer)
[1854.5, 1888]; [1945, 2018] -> 2.09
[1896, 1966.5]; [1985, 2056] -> 1.04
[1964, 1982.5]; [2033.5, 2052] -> 1.00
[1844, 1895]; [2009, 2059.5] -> 1.65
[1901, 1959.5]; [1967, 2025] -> 1.05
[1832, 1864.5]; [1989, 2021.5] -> 1.14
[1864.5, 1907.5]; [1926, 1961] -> 1.74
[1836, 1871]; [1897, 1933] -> 1.18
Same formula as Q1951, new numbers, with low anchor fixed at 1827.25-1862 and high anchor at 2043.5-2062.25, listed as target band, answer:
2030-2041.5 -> -0.08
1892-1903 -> 0.11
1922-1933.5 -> -0.05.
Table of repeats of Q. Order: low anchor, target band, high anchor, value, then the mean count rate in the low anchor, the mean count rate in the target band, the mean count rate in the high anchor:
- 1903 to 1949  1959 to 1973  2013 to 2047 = -0.6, 3.1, 3.27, 3.2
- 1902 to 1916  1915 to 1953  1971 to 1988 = 0.5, 3.05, 3.12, 3.35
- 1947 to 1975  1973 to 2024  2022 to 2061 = -0.8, 3.23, 3.27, 3.19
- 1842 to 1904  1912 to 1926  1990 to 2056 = -3.5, 2.09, 3.05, 3.22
